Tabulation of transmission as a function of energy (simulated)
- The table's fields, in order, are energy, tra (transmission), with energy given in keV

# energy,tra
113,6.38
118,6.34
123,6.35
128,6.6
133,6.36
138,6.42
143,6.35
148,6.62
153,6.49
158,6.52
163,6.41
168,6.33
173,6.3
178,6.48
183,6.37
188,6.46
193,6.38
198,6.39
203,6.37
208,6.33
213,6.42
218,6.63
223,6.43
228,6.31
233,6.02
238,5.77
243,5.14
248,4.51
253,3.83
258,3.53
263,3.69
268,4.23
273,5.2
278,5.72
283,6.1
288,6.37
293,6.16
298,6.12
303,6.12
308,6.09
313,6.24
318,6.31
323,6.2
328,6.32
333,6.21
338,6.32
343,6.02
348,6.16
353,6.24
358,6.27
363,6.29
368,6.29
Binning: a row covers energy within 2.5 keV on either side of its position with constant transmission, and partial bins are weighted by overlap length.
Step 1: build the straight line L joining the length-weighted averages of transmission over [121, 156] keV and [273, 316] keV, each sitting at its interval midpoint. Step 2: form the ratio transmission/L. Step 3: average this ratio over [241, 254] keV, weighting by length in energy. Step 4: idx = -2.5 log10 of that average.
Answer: 0.33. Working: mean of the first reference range 6.46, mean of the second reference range 6.06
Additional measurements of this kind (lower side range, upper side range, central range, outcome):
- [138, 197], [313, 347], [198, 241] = 0.01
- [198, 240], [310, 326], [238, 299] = 0.23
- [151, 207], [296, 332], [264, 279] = 0.28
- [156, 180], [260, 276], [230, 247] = -0.12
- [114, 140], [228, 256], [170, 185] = -0.09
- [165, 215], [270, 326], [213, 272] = 0.20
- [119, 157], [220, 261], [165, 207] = -0.09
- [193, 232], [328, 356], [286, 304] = 0.01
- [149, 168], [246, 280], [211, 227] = -0.23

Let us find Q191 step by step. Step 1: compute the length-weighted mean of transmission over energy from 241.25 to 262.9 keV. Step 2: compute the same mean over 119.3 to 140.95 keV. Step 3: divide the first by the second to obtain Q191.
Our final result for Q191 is 0.6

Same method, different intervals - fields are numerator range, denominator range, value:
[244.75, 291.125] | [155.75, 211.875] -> 0.75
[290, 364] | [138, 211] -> 0.97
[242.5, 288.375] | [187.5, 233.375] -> 0.74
